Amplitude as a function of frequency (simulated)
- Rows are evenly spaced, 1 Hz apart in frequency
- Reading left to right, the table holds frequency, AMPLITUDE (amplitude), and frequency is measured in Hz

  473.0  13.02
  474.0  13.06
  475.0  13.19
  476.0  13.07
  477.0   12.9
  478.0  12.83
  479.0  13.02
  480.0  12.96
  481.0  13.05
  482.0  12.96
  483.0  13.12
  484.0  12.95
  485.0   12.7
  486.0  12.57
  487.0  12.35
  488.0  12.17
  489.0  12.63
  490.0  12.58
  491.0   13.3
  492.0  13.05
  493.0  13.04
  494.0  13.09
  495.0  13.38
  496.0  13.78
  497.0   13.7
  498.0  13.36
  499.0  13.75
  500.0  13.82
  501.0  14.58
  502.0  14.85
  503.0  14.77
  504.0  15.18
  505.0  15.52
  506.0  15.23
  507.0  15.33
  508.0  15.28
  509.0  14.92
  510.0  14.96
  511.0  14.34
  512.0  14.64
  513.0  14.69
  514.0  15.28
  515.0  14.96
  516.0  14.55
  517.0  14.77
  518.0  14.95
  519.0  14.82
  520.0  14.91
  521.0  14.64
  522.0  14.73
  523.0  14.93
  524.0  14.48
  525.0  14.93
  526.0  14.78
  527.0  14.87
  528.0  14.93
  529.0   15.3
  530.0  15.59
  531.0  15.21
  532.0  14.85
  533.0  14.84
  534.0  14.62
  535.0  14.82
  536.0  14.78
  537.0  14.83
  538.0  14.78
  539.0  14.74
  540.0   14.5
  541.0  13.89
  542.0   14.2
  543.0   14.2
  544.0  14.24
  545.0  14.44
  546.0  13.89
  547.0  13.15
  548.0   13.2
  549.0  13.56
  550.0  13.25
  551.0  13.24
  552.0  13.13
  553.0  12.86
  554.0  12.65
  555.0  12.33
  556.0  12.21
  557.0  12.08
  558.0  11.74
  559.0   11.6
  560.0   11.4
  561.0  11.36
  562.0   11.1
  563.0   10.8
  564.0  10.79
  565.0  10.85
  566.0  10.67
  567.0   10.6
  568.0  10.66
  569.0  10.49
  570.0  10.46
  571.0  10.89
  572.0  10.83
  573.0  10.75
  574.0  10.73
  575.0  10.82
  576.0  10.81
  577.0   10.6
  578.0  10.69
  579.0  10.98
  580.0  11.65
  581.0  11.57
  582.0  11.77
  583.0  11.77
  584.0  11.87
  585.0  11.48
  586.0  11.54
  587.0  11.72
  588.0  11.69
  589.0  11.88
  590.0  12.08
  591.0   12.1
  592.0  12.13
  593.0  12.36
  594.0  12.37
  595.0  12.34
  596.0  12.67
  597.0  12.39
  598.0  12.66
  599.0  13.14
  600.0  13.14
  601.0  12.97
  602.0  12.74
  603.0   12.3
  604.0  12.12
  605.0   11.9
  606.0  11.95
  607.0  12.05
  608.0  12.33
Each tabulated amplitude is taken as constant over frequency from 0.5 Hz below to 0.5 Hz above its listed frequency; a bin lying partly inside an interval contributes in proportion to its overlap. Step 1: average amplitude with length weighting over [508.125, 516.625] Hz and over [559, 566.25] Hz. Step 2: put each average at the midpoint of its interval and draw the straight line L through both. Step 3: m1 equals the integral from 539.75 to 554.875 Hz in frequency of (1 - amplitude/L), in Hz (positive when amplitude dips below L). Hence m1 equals -1.71 Hz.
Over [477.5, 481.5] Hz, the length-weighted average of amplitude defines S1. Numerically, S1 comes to 13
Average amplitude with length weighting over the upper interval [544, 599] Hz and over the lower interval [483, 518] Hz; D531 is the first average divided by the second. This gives 0.85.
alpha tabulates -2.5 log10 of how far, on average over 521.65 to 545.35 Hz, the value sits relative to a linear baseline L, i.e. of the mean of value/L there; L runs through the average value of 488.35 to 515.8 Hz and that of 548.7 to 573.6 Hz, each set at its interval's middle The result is -0.15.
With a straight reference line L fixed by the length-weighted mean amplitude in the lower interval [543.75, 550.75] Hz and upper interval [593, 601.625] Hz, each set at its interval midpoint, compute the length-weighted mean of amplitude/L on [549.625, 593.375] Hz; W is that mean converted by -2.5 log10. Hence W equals 0.15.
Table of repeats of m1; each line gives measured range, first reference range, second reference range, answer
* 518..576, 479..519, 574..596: -2.1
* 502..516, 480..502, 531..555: -1.6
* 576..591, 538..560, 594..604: 1.6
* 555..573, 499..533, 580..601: 2.8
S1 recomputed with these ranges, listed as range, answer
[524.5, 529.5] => 15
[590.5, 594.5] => 12.2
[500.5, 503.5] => 14.7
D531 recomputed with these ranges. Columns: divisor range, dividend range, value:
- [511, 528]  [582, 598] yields 0.81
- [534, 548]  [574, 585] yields 0.79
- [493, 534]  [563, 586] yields 0.75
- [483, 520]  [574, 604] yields 0.85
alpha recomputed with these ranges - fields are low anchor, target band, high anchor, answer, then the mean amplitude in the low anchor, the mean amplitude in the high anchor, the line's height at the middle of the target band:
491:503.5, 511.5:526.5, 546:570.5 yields -0.134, 13.7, 11.9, 13.1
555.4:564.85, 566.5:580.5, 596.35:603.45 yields 0.106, 11.4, 12.8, 11.9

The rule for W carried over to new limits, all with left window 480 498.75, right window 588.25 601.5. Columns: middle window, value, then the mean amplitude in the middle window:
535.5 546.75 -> -0.13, 14.4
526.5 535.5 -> -0.17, 15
